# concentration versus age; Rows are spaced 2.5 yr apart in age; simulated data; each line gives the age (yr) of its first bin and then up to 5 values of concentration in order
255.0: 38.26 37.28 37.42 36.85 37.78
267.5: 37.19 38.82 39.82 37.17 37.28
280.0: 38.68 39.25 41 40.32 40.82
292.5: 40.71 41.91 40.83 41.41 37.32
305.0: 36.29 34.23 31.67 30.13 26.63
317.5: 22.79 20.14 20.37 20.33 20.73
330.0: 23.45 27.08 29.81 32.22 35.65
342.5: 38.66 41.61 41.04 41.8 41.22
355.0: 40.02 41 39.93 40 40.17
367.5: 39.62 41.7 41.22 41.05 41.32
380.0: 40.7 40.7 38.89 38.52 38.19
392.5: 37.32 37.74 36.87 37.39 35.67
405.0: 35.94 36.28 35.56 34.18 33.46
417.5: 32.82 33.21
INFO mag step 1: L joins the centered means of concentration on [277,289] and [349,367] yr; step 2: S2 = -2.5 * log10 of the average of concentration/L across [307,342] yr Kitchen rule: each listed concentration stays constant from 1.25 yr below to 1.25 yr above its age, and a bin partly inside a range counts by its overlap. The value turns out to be 0.43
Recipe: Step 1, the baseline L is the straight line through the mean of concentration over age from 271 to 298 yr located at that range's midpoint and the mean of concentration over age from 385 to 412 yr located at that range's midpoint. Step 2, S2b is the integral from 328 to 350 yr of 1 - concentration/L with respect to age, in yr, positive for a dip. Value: 2.7 yr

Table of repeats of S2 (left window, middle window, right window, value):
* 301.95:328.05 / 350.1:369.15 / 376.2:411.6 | -0.212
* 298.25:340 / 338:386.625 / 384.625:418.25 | -0.224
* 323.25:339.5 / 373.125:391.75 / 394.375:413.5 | -0.203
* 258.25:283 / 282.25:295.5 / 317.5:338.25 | -0.212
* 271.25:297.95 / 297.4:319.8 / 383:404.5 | 0.208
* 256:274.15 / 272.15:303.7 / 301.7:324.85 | -0.195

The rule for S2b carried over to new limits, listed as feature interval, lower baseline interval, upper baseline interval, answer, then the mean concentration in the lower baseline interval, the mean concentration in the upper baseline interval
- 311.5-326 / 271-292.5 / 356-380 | 6.0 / 39.4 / 40.7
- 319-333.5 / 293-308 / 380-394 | 6.3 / 39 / 38.9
